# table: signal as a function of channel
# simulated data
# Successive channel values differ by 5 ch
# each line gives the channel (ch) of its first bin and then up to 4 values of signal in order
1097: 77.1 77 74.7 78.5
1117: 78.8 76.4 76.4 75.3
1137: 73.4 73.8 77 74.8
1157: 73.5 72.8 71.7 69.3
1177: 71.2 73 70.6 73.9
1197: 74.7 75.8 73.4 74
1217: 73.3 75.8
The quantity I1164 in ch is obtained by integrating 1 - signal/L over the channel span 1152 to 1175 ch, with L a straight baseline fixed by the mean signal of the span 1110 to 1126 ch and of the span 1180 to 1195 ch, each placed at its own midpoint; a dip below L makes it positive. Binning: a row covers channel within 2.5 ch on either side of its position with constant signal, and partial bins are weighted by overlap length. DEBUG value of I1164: 0.7 ch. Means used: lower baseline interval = 77.7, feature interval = 72.1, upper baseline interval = 72.6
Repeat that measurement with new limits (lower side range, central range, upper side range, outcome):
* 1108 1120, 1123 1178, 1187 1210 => 1.9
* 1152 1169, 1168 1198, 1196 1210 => 0.8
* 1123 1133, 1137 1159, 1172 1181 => -0.2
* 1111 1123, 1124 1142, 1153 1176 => 0.3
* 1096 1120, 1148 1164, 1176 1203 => 0.2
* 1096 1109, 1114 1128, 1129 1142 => -0.4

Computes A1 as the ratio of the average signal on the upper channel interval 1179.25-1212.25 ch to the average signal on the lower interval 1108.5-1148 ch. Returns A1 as 1.0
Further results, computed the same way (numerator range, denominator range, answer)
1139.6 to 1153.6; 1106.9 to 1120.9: 0.97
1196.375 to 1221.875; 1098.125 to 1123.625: 0.96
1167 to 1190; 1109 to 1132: 0.92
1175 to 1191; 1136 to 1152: 0.96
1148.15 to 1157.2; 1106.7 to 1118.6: 0.96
